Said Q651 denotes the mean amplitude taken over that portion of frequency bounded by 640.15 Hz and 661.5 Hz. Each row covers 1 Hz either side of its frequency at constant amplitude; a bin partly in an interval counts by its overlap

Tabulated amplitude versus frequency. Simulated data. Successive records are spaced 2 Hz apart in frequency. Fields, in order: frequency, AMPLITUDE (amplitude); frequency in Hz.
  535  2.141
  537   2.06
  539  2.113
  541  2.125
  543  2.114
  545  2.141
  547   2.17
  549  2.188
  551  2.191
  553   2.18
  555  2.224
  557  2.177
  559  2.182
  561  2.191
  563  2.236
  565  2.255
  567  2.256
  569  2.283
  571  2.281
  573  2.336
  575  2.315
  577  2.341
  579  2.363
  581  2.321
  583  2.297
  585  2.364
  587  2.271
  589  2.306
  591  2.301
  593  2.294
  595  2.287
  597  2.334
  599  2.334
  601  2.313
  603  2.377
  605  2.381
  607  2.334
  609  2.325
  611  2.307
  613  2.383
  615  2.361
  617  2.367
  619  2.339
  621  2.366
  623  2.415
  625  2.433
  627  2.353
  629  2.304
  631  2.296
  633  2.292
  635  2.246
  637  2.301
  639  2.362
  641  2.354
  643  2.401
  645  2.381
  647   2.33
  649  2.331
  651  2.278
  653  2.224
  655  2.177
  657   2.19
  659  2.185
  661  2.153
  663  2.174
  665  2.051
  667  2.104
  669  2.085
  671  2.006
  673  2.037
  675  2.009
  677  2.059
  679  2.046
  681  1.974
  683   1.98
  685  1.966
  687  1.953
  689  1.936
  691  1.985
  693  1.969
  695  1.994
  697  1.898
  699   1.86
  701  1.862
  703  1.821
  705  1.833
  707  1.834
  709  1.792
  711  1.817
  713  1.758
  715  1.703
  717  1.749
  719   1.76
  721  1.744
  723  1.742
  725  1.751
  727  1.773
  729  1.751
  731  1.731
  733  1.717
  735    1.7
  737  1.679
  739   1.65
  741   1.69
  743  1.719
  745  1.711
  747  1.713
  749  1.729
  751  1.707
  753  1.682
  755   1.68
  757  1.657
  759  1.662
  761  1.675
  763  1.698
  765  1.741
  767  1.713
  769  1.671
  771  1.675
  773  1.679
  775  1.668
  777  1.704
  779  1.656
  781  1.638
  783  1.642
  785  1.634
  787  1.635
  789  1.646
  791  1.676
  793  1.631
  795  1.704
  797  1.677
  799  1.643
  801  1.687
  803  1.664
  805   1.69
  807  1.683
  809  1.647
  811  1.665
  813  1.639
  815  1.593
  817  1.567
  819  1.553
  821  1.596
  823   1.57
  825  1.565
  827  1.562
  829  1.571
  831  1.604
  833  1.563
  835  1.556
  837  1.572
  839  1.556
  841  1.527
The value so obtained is 2.28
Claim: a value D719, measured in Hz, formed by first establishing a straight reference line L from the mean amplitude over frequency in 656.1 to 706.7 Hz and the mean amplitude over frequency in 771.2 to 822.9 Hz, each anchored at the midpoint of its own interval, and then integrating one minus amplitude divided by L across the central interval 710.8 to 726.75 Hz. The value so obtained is 1.2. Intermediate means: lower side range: 2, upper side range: 1.65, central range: 1.75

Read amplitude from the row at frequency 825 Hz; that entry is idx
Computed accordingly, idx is 1.565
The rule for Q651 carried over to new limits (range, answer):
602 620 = 2.35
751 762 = 1.67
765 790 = 1.67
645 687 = 2.12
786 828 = 1.63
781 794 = 1.64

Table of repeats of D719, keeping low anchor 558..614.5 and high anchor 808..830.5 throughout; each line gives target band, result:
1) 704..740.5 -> 2.7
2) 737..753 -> 1.1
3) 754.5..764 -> 0.6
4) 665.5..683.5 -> 0.0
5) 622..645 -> -1.9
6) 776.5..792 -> 0.4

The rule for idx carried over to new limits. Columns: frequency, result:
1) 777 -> 1.704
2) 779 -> 1.656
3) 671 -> 2.006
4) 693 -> 1.969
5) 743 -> 1.719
